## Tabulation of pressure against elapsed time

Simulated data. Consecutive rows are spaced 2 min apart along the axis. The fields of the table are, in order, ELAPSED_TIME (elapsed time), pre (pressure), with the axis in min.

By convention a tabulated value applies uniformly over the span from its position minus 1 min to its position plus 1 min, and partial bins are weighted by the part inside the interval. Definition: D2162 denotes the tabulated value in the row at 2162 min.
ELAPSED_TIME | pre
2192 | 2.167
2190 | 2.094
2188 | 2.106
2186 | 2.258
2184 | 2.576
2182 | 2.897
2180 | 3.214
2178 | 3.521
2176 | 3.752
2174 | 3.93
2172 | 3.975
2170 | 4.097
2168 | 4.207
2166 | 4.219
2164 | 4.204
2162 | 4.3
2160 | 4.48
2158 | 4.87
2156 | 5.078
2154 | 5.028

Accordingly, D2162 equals 4.3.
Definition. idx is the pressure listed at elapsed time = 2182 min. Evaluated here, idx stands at 2.897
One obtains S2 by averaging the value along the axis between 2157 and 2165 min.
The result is 4.46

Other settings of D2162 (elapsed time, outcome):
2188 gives 2.106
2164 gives 4.204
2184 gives 2.576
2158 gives 4.87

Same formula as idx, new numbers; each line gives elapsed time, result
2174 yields 3.93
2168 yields 4.207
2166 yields 4.219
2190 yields 2.094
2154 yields 5.028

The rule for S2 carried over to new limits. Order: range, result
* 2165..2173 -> 4.12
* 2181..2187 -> 2.58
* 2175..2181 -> 3.5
